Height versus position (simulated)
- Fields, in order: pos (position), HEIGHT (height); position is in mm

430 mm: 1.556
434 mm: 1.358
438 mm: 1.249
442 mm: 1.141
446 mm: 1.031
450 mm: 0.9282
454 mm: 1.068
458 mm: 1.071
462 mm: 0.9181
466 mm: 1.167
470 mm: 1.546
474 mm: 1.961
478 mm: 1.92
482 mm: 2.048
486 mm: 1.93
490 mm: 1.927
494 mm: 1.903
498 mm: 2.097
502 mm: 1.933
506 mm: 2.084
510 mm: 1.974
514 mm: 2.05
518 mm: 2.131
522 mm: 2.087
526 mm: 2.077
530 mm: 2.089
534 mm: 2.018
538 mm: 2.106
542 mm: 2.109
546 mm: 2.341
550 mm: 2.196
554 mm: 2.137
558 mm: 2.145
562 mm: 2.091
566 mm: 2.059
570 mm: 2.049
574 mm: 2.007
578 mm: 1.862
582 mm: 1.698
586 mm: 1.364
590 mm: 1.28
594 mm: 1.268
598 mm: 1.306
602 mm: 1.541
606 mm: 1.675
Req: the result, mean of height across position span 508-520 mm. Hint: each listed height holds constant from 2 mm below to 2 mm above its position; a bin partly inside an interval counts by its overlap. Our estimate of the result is 2.05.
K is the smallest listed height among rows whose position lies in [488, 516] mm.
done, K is 1.903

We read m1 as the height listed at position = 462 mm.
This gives 0.9181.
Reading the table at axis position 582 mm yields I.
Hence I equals 1.698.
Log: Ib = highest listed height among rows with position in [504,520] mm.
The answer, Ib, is 2.131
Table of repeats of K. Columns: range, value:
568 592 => 1.28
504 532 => 1.974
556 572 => 2.049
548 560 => 2.137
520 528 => 2.077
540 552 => 2.109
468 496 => 1.546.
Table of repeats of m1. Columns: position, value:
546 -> 2.341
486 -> 1.93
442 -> 1.141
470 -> 1.546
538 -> 2.106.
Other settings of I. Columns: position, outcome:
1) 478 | 1.92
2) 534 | 2.018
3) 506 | 2.084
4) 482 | 2.048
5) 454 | 1.068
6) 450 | 0.9282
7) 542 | 2.109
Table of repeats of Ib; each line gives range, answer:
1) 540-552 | 2.341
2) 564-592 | 2.059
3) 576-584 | 1.862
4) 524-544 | 2.109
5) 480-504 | 2.097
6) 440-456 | 1.141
